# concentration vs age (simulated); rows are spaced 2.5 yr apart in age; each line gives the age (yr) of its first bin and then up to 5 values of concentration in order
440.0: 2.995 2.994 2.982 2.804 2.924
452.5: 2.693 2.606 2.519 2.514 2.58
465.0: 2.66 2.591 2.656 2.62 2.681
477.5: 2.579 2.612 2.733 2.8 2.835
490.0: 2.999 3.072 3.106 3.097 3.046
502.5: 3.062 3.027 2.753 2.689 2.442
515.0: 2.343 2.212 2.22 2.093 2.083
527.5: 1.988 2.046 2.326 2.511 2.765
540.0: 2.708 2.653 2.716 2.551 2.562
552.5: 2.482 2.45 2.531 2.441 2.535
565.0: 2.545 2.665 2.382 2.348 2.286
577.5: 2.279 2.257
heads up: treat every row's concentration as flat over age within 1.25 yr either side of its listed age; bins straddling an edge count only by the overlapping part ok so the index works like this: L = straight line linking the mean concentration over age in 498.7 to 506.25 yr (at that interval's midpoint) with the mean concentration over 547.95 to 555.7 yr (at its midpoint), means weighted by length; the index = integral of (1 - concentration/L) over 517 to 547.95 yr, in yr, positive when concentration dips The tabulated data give 3.79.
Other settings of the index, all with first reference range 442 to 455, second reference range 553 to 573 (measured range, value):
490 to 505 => -2.1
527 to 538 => 1.1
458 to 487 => 1.4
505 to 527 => 2.2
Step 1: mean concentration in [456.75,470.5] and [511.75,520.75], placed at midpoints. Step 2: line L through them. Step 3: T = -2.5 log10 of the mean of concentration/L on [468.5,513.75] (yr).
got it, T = -0.16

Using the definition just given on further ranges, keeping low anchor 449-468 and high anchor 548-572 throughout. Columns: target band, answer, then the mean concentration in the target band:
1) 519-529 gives 0.216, 2.09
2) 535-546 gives -0.065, 2.69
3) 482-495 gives -0.127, 2.92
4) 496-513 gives -0.127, 2.9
